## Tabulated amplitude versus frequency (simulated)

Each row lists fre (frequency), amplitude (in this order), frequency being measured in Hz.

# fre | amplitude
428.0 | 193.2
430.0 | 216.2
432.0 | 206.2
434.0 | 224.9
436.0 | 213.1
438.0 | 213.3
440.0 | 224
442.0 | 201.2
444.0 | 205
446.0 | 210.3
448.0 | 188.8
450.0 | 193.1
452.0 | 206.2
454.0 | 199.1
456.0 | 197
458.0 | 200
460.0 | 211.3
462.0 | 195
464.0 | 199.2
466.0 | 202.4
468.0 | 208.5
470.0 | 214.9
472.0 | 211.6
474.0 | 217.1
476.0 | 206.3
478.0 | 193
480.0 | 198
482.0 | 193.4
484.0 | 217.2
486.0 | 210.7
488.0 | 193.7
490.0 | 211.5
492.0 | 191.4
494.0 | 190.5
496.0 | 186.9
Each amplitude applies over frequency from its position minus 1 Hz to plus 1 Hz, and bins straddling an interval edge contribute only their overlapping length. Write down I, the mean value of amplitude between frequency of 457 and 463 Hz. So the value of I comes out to 202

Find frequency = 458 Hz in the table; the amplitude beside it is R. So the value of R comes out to 200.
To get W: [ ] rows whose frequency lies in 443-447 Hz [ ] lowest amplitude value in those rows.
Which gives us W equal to 205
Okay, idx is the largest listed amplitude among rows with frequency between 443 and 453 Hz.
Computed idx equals 210.3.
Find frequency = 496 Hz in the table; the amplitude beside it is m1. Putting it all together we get 186.9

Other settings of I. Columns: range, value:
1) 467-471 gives 212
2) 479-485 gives 203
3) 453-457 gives 198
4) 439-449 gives 206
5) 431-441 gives 216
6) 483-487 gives 214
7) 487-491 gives 203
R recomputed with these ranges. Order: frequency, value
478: 193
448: 188.8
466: 202.4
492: 191.4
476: 206.3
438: 213.3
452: 206.2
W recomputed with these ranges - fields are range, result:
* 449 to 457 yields 193.1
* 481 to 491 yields 193.4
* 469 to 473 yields 211.6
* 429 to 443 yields 201.2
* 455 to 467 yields 195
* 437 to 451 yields 188.8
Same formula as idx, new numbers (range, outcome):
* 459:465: 211.3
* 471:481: 217.1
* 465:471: 214.9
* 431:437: 224.9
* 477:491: 217.2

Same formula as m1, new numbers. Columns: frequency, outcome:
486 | 210.7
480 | 198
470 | 214.9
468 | 208.5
